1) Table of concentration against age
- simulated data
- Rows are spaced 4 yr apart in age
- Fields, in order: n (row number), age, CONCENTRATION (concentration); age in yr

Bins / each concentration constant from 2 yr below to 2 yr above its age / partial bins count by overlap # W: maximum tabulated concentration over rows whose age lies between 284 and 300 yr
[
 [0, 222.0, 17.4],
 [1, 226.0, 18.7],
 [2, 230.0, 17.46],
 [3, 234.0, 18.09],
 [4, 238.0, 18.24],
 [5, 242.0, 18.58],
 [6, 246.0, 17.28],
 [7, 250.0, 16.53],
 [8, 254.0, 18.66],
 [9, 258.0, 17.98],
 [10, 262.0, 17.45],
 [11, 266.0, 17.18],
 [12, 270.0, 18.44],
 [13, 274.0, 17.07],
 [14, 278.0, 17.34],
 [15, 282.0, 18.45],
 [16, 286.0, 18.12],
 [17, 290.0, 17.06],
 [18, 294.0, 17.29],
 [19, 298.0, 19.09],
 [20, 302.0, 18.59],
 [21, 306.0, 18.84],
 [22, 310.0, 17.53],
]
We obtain 19.09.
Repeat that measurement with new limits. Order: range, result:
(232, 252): 18.58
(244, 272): 18.66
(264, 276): 18.44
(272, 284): 18.45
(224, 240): 18.7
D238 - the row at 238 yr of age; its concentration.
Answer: 18.24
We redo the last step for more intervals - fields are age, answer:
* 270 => 18.44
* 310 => 17.53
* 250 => 16.53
